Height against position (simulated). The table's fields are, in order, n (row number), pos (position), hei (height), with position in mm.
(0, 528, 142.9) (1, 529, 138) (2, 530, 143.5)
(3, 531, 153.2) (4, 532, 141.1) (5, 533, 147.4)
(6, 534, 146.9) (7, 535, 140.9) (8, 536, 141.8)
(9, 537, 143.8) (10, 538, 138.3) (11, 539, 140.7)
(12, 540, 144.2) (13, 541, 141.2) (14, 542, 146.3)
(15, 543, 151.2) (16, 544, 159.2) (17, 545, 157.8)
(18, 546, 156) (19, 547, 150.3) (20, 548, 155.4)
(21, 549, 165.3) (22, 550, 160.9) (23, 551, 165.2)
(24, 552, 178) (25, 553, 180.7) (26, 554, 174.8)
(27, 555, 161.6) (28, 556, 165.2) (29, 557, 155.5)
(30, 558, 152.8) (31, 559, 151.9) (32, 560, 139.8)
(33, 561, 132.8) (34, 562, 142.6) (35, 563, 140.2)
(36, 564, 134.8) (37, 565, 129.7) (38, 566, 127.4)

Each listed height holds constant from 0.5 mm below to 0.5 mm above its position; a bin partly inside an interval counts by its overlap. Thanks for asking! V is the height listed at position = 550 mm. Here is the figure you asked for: 160.9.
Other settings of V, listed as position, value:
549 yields 165.3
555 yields 161.6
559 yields 151.9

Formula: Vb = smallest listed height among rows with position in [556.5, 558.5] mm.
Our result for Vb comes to 152.8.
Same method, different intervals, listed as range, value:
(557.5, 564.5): 132.8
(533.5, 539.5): 138.3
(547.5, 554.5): 155.4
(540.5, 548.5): 141.2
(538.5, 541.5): 140.7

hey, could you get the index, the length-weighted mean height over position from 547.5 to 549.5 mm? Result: 160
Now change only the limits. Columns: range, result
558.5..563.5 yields 141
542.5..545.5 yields 156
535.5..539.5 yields 141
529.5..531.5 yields 148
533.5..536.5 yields 143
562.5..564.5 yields 138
